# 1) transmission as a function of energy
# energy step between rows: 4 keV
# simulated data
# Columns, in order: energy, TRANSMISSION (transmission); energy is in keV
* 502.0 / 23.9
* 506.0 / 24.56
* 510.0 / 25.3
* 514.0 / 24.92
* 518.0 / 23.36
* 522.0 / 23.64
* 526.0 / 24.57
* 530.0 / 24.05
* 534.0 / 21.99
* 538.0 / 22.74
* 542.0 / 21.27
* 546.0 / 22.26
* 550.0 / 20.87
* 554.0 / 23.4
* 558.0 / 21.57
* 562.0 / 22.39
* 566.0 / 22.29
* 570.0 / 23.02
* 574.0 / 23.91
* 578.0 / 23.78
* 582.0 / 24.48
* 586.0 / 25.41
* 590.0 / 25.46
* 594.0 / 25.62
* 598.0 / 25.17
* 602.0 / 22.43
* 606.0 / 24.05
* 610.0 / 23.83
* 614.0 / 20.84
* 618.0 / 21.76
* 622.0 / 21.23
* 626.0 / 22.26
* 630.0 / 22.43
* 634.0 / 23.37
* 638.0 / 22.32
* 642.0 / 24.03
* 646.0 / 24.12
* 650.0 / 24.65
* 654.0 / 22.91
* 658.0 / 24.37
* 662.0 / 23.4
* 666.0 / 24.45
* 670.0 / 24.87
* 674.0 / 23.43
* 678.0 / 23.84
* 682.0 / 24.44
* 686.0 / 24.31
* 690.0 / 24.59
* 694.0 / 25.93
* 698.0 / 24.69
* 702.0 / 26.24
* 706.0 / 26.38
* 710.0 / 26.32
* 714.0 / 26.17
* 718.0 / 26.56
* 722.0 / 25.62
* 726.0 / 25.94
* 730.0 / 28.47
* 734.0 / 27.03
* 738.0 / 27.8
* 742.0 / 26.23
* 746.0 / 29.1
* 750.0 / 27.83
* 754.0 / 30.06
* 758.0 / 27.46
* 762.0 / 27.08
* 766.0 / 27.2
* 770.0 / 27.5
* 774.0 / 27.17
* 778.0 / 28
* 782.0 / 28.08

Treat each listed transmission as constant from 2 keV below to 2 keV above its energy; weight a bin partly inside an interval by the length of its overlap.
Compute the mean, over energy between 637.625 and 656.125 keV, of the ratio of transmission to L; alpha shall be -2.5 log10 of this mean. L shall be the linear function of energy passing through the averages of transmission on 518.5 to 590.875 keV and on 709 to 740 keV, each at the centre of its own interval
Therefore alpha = 0.06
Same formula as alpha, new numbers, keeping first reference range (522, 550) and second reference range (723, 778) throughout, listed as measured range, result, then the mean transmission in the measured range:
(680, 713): 0.041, 25.4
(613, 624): 0.155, 21.3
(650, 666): 0.074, 23.8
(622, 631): 0.125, 22.1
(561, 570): 0.043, 22.5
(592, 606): -0.009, 24.4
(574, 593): -0.041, 24.7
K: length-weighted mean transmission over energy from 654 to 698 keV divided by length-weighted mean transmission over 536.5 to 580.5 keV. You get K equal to 1.1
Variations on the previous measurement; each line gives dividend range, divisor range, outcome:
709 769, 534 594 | 1.18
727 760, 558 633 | 1.20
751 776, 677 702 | 1.12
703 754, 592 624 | 1.17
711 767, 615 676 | 1.17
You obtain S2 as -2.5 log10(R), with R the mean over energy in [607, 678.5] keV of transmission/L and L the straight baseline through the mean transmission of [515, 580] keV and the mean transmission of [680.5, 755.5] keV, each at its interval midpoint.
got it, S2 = 0.08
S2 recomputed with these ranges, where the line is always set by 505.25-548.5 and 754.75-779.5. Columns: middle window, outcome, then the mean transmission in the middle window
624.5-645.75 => 0.10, 23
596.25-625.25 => 0.10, 22.7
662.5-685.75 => 0.08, 24.2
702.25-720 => 0.01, 26.3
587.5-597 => -0.04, 25.5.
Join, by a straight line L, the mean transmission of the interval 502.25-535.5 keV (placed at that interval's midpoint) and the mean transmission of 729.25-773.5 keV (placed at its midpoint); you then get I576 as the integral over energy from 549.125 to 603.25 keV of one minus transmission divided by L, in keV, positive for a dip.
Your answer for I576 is 2.95 keV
